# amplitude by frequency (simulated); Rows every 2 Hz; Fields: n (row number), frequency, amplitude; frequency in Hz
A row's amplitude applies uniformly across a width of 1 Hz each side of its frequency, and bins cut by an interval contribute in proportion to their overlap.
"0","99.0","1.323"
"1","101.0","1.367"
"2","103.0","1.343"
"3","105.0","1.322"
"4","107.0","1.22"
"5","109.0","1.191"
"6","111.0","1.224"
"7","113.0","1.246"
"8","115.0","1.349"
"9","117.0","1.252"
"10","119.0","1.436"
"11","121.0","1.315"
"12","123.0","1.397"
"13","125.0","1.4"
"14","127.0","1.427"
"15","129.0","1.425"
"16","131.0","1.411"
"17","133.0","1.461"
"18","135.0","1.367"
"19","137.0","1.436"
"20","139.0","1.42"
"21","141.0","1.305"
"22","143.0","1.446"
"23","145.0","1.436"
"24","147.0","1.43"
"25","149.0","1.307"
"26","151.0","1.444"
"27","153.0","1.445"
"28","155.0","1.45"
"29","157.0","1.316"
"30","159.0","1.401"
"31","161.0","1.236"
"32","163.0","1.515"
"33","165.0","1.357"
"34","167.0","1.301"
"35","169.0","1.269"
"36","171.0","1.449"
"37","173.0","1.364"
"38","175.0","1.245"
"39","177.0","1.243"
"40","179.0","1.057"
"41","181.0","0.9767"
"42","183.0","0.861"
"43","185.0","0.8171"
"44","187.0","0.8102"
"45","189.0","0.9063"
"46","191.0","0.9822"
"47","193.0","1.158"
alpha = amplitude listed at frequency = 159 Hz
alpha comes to 1.401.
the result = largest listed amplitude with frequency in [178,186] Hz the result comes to 1.057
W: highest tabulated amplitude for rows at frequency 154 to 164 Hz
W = 1.515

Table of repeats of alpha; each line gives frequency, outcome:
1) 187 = 0.8102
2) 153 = 1.445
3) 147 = 1.43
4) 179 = 1.057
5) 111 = 1.224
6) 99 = 1.323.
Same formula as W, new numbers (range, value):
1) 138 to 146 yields 1.446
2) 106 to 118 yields 1.349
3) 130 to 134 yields 1.461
